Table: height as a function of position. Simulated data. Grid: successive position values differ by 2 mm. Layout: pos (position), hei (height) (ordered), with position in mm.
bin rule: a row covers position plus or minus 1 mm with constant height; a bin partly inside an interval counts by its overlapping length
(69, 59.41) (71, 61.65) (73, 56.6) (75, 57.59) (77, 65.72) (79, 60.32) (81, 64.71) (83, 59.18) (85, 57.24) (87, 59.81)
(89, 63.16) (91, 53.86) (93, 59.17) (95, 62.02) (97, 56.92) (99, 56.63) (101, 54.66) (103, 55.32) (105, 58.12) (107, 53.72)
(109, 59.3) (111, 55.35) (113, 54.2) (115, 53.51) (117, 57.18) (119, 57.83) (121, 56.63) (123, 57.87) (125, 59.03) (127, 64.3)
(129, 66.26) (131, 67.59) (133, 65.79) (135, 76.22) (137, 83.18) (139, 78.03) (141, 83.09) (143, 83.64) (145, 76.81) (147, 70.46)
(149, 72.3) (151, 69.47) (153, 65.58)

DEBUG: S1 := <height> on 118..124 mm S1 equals 57.4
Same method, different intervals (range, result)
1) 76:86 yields 61.4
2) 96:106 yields 56.3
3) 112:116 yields 53.9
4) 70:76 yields 58.6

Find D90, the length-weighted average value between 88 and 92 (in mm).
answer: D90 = 58.5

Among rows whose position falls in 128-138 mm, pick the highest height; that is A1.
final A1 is 83.18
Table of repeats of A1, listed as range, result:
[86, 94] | 63.16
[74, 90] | 65.72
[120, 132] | 67.59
